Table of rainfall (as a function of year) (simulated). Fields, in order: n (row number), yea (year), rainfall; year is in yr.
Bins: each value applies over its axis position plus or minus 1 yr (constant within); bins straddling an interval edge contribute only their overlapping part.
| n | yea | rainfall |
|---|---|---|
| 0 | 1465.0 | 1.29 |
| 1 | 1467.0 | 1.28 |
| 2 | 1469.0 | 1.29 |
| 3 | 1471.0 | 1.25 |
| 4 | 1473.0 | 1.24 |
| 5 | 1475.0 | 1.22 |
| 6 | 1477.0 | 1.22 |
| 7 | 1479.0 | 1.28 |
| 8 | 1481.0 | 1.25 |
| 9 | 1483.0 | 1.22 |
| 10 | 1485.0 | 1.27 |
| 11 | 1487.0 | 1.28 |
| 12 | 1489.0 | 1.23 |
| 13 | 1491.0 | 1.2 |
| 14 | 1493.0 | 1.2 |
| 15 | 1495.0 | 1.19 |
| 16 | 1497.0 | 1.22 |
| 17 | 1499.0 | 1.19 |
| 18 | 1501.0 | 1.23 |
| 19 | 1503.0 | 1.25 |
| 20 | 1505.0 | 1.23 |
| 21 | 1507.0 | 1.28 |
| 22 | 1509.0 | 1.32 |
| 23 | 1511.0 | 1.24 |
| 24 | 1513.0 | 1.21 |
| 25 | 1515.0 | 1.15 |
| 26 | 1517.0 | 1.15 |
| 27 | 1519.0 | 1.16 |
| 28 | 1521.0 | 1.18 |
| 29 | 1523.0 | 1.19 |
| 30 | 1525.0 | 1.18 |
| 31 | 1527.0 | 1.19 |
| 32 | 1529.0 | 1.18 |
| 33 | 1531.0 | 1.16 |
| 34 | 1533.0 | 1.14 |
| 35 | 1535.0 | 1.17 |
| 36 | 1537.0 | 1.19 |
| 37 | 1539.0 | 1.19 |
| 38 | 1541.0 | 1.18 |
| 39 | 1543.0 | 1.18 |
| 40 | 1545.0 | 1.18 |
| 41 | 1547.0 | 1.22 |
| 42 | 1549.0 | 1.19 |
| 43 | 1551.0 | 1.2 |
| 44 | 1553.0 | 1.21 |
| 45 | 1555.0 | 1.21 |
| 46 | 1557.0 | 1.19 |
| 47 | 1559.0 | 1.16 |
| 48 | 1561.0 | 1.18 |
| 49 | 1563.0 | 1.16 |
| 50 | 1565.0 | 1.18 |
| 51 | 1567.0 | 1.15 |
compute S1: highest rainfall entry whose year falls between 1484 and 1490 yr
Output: 1.28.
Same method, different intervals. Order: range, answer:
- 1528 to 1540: 1.19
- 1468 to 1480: 1.29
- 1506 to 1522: 1.32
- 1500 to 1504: 1.25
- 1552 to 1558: 1.21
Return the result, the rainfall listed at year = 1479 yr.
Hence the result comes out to 1.28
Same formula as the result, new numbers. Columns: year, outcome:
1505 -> 1.23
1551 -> 1.2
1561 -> 1.18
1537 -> 1.19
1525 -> 1.18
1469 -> 1.29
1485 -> 1.27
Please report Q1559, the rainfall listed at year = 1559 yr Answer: 1.16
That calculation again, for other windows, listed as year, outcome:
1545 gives 1.18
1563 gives 1.16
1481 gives 1.25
